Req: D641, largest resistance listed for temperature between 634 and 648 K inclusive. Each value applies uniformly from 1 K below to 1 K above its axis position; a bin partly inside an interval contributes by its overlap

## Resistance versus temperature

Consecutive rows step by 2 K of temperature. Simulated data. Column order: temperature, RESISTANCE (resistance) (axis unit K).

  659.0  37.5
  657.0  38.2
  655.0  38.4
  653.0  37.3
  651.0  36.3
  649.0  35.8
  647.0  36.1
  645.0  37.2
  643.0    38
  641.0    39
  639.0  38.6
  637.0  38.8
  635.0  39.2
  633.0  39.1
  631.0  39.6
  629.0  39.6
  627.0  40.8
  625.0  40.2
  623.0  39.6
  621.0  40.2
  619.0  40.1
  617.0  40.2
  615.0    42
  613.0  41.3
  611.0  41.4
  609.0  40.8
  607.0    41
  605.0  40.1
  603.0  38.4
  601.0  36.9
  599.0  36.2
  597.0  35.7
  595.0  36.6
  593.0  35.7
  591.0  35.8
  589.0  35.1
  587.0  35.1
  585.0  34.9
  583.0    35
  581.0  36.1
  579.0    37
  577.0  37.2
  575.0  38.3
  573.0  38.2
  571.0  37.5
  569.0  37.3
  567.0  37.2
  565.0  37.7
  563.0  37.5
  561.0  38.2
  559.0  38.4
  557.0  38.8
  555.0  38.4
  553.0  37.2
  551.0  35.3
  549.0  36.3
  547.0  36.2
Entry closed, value 39.2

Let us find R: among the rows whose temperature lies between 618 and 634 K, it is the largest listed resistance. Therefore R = 40.8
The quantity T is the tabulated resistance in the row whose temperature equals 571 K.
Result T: 37.5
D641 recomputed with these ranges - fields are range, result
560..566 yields 38.2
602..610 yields 41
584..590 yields 35.1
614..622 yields 42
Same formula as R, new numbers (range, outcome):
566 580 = 38.3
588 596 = 36.6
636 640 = 38.8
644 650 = 37.2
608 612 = 41.4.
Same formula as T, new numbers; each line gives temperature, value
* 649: 35.8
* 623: 39.6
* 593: 35.7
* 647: 36.1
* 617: 40.2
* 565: 37.7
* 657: 38.2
